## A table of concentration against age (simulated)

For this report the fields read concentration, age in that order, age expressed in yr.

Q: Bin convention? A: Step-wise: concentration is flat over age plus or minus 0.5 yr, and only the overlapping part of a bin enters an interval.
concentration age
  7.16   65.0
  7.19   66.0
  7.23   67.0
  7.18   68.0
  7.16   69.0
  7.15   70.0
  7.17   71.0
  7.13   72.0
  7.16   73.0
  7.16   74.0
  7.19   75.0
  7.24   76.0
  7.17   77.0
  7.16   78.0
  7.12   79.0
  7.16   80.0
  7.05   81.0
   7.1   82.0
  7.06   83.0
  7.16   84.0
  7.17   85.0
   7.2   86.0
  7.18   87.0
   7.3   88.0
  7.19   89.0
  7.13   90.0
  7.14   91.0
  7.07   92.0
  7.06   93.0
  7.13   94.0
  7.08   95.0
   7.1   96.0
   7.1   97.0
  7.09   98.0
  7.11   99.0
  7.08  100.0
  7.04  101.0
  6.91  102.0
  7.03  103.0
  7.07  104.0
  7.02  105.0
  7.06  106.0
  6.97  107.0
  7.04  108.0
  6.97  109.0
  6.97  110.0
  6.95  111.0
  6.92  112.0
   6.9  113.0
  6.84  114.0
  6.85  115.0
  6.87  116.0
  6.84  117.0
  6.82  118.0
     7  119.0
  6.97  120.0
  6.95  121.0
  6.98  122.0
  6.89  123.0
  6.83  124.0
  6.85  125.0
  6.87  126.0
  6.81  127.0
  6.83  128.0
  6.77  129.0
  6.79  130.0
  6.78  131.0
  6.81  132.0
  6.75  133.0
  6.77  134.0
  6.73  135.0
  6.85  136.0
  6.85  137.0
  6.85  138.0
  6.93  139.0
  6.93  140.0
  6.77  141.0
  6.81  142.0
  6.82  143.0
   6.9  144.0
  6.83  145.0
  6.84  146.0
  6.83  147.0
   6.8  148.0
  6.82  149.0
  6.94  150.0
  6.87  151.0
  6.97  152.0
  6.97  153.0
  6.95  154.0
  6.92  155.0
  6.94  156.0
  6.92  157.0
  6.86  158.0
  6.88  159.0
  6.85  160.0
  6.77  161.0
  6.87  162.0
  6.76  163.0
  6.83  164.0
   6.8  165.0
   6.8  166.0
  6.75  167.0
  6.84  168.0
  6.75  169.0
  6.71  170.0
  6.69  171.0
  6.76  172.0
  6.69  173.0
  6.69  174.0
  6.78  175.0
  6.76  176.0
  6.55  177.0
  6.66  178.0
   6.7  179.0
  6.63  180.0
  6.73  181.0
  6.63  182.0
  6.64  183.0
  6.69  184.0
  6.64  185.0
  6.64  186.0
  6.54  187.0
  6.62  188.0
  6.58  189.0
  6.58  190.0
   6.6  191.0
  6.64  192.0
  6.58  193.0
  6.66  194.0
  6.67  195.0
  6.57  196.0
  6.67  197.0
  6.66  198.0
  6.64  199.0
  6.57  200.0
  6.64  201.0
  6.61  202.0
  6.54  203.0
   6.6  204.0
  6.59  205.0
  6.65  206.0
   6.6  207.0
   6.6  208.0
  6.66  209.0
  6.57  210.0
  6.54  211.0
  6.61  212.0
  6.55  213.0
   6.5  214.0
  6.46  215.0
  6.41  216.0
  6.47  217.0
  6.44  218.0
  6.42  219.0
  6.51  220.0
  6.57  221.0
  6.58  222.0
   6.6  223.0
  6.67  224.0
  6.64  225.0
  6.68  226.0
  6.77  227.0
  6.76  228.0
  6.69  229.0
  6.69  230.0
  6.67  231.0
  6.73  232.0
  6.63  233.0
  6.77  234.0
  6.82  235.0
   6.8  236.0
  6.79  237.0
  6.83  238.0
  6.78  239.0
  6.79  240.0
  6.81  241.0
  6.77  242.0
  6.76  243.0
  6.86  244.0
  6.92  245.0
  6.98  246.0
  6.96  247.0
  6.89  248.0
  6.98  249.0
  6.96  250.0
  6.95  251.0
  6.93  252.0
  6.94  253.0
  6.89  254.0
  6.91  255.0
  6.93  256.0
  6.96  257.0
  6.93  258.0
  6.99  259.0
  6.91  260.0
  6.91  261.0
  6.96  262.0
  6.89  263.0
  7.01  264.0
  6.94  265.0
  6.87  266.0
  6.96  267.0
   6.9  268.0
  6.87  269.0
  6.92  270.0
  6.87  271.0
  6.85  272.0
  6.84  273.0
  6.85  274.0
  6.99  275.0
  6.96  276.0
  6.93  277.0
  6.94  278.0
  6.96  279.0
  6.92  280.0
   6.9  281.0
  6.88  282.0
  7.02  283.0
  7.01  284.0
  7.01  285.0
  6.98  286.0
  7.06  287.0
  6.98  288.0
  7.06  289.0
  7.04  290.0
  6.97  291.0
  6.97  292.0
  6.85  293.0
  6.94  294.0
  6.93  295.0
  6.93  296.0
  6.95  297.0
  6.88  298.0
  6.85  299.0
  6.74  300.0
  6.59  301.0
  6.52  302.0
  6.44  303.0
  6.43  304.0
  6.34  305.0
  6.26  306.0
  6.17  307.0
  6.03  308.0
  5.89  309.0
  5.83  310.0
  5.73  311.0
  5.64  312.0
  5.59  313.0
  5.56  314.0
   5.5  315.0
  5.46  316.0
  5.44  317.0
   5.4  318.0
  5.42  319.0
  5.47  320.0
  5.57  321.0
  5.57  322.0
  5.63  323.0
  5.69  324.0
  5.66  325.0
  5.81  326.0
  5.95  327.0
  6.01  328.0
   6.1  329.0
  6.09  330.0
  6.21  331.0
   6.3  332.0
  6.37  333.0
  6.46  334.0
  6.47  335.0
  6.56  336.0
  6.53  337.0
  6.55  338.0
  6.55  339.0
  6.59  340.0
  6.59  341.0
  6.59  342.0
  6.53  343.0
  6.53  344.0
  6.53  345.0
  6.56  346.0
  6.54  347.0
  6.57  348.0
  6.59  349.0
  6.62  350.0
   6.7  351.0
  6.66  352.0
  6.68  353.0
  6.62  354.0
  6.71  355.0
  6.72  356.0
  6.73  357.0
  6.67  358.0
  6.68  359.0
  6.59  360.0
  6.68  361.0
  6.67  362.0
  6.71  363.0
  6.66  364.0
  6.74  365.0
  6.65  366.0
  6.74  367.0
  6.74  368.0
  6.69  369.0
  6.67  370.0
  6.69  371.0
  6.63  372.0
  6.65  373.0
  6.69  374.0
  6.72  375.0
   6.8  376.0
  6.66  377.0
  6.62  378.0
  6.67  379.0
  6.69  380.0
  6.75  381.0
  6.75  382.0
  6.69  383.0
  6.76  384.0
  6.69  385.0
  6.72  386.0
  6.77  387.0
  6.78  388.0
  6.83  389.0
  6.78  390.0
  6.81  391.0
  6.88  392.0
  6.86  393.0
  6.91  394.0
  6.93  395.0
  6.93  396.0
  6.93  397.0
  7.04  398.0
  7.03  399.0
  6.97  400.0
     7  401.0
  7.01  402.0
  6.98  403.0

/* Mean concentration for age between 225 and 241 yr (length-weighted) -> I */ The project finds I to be 6.75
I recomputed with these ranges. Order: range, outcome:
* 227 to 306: 6.86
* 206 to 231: 6.59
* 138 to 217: 6.71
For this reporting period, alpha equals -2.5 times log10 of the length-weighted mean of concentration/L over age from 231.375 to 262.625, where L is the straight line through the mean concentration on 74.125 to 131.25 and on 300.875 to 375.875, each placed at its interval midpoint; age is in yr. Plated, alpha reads -0.05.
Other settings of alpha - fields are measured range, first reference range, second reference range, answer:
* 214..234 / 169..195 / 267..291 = 0.03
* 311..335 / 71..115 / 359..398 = 0.18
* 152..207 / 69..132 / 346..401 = 0.04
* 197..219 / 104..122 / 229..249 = 0.04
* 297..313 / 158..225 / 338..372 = 0.06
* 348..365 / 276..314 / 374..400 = 0.01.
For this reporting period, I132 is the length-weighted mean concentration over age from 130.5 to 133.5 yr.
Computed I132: 6.78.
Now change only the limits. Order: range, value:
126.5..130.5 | 6.8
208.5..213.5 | 6.59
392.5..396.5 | 6.91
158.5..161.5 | 6.83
